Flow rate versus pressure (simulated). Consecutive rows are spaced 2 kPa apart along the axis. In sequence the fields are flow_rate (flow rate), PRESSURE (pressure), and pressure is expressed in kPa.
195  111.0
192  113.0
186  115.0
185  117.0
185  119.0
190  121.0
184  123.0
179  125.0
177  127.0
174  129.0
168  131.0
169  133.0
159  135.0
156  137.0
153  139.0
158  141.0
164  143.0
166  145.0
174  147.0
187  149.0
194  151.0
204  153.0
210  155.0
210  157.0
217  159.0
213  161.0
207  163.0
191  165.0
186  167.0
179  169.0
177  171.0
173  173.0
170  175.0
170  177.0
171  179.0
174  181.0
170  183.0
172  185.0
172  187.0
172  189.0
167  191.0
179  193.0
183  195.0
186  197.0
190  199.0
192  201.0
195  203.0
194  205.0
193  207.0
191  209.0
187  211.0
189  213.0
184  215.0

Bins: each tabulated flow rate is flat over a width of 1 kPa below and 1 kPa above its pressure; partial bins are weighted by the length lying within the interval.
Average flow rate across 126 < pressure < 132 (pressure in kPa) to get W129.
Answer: 173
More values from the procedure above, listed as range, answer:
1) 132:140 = 159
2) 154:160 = 212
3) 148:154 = 195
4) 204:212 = 191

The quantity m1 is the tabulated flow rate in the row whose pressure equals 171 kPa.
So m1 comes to 177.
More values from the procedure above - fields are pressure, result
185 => 172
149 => 187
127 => 177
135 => 159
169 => 179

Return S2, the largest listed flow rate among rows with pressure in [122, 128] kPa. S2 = 184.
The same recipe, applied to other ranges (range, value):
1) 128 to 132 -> 174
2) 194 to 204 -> 195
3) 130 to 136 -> 169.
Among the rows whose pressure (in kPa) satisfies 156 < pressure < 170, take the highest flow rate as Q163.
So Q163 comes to 217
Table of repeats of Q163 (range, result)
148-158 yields 210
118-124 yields 190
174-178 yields 170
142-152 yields 194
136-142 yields 158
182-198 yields 186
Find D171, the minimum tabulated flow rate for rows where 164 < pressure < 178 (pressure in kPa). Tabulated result 170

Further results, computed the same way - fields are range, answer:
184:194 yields 167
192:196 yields 179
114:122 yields 185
